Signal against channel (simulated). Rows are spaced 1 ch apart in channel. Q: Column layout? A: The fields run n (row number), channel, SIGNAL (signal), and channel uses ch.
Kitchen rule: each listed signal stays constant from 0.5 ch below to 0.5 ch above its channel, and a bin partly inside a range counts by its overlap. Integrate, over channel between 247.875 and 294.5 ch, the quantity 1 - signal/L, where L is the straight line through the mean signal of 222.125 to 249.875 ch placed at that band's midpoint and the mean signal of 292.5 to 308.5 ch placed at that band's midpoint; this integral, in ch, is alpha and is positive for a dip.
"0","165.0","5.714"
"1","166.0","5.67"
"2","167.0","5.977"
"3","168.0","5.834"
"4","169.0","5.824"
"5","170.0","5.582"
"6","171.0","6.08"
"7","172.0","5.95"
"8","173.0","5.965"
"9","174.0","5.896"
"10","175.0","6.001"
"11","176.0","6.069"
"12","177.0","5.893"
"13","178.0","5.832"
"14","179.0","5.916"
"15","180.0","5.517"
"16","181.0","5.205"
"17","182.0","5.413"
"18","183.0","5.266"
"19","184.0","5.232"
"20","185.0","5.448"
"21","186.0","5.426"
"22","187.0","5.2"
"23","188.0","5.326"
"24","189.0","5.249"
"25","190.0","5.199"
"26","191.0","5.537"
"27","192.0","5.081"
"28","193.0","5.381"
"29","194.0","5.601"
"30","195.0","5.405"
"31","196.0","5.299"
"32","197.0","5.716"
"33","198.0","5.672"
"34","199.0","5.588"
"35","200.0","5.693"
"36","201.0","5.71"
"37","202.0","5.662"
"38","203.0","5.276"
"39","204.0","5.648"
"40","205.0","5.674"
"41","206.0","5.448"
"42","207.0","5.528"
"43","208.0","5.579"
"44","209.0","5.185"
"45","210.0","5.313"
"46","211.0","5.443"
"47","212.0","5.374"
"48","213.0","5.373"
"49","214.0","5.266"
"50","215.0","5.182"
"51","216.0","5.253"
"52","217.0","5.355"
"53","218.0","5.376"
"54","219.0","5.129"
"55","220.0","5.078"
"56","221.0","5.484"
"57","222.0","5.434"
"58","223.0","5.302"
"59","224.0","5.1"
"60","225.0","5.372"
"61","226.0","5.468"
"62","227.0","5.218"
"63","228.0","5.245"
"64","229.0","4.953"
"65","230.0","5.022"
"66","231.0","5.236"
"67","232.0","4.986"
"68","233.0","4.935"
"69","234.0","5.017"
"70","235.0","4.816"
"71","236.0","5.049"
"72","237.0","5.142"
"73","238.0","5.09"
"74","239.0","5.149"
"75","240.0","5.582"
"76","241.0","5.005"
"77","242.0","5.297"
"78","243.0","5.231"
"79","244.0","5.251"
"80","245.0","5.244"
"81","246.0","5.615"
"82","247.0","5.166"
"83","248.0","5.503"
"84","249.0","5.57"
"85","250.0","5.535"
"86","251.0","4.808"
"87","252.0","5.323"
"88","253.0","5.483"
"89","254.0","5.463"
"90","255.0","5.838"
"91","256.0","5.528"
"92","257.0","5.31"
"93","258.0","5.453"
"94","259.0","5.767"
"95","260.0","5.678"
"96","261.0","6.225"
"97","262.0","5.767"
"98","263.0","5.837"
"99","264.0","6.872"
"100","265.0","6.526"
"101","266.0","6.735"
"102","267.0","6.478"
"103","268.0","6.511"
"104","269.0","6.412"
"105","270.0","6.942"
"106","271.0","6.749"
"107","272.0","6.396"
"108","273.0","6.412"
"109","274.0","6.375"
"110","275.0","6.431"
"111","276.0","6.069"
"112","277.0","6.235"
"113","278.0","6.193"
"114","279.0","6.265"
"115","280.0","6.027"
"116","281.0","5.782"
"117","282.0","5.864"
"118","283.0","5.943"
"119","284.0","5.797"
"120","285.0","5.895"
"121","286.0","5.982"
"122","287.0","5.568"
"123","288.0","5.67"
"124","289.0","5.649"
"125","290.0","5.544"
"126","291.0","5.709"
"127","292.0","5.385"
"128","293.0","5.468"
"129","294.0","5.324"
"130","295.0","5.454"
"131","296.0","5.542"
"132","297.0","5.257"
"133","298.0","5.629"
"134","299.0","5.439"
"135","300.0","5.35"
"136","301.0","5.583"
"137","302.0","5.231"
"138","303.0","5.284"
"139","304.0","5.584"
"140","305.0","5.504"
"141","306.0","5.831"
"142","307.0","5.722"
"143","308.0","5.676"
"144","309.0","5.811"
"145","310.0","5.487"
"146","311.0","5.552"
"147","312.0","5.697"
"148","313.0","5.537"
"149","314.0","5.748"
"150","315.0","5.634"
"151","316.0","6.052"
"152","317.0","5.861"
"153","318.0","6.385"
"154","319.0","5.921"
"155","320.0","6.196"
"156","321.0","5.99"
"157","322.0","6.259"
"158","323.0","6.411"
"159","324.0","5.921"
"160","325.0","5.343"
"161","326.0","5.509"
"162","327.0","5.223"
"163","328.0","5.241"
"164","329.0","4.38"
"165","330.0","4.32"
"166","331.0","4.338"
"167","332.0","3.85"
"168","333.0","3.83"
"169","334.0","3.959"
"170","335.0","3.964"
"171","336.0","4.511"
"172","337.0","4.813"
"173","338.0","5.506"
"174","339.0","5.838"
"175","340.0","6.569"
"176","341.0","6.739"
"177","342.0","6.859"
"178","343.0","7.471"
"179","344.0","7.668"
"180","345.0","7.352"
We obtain -4.86 ch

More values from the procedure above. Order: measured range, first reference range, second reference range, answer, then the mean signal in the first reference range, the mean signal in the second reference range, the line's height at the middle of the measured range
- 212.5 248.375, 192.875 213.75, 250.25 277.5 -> 3.3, 5.5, 6.06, 5.75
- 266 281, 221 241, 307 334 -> -3.1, 5.17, 5.44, 5.3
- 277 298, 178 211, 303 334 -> -1.0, 5.46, 5.47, 5.46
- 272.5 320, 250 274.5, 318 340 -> -1.4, 6.03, 5.17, 5.59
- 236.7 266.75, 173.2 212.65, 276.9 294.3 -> 0.6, 5.51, 5.79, 5.69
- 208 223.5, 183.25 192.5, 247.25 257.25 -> 0.1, 5.3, 5.43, 5.36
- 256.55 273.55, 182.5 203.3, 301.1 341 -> -2.6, 5.43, 5.42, 5.42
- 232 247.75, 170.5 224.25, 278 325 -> 1.2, 5.49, 5.73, 5.59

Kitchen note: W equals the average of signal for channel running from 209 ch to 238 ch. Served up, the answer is 5.21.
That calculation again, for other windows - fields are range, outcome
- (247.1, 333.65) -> 5.71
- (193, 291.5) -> 5.6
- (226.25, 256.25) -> 5.24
